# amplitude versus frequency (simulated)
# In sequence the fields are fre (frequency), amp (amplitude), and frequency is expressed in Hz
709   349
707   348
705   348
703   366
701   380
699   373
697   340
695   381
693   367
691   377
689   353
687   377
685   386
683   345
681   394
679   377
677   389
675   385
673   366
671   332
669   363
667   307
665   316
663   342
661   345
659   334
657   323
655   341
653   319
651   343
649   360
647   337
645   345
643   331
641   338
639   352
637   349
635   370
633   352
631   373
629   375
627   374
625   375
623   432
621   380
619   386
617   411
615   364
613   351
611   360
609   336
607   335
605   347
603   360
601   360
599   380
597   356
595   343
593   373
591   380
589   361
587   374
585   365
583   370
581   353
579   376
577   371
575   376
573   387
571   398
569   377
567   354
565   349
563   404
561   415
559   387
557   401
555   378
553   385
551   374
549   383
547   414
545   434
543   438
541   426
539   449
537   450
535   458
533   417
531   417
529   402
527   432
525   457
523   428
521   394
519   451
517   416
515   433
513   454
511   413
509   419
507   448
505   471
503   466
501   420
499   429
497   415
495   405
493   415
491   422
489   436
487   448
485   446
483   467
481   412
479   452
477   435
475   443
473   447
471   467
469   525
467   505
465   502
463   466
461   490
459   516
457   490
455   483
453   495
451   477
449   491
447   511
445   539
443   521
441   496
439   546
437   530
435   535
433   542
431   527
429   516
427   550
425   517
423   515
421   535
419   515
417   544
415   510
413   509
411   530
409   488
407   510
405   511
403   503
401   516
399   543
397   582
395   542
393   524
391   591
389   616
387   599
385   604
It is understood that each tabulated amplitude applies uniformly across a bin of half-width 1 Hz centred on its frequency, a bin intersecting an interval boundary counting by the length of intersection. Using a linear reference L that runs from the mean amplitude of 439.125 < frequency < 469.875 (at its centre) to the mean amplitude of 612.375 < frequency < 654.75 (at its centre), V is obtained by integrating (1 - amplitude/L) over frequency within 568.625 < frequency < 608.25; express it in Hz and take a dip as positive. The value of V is 3.1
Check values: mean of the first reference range 502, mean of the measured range 367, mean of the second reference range 362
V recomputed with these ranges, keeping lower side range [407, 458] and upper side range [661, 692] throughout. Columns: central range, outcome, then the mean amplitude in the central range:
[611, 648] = 2.29 Hz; 366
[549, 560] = 1.34 Hz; 385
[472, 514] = 3.62 Hz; 436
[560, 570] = 1.20 Hz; 380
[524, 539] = 0.61 Hz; 434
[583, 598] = 1.82 Hz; 365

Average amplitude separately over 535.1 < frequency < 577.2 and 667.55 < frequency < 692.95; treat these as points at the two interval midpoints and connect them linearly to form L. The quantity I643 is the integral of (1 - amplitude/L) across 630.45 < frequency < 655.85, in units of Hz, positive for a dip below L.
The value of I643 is 2.1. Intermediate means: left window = 399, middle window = 346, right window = 369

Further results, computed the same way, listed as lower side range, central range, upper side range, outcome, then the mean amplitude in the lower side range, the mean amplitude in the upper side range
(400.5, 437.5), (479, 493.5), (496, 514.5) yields 0.6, 521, 437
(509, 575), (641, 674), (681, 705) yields 3.5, 411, 368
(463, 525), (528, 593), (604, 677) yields 1.5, 443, 355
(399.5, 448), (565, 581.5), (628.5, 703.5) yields 1.8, 522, 355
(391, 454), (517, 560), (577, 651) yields 0.9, 523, 363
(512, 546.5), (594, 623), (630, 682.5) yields 1.2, 432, 349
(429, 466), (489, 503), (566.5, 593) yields 1.1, 509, 373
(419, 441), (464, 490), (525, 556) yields 1.2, 529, 418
